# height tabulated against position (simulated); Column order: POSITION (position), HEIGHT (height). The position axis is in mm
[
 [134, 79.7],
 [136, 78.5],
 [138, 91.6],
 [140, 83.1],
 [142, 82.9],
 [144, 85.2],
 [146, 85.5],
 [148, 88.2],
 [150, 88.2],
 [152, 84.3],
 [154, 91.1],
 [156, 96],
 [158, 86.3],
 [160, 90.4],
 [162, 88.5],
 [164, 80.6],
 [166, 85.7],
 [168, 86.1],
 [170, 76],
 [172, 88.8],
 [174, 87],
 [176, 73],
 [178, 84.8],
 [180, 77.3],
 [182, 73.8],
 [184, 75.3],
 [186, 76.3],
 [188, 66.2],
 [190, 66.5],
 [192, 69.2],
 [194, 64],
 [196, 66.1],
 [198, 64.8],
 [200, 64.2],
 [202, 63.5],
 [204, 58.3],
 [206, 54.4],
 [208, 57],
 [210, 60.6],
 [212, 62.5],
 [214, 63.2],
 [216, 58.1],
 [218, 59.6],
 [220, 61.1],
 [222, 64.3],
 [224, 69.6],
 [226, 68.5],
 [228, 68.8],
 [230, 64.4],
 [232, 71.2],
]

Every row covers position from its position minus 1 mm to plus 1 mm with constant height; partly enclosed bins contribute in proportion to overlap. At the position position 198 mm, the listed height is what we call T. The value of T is 64.8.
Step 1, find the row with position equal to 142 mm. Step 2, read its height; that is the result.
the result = 82.9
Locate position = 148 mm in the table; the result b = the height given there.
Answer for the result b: 88.2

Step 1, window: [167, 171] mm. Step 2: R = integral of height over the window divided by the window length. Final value 81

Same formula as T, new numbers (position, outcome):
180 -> 77.3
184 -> 75.3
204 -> 58.3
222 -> 64.3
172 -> 88.8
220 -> 61.1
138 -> 91.6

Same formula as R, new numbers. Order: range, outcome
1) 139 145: 83.7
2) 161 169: 85.2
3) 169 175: 83.9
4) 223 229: 69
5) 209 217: 61.1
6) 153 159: 91.1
